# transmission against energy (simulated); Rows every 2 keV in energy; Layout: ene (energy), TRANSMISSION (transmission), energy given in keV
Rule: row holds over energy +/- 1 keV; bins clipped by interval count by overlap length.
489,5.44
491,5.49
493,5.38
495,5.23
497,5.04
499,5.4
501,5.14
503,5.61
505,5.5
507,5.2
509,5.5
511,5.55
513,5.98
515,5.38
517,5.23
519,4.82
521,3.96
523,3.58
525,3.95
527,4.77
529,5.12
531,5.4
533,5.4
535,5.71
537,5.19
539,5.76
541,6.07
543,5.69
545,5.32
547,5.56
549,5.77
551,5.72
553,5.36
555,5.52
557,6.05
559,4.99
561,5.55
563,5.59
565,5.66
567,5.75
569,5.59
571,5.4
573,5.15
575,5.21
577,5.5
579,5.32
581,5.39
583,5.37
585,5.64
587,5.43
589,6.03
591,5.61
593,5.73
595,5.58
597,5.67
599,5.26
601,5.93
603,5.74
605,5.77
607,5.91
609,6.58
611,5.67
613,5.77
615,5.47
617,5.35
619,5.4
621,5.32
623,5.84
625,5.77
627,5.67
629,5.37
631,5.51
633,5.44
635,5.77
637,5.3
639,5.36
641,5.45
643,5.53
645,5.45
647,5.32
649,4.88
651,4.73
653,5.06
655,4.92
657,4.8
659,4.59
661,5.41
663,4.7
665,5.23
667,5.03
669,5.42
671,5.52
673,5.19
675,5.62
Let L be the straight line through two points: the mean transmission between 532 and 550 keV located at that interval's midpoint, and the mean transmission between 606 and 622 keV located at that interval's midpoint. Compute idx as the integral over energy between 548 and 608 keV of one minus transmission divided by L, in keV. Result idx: 0.78 keV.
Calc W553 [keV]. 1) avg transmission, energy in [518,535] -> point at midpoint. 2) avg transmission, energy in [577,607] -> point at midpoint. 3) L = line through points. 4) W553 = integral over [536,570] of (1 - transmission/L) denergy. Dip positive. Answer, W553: -3.62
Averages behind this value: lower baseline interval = 4.69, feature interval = 5.6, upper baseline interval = 5.61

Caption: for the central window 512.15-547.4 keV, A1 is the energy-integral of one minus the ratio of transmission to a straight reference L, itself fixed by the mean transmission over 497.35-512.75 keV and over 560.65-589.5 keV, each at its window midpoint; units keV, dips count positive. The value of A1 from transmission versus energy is 1.94 keV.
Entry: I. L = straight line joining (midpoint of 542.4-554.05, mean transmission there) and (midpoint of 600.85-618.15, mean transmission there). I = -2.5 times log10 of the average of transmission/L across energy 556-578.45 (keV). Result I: 0.028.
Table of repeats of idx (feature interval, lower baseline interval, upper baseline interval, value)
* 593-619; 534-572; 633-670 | -1.7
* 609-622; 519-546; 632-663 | -1.1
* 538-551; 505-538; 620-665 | -1.5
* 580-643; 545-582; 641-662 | -4.1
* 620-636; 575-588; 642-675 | -1.0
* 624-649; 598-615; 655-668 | -0.6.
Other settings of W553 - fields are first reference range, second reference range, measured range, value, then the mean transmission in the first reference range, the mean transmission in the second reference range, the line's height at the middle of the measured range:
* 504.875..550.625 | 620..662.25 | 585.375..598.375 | -1.0 keV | 5.24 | 5.31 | 5.28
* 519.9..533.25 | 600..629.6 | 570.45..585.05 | -0.4 keV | 4.55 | 5.71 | 5.22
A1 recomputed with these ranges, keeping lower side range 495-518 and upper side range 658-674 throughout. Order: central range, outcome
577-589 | -0.5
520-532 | 2.0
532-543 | -0.6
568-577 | -0.1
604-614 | -1.4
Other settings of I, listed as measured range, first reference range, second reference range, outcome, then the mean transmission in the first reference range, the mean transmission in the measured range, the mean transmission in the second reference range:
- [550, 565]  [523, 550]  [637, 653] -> -0.053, 5.3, 5.55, 5.24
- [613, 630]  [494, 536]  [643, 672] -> -0.090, 5.12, 5.54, 5.09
